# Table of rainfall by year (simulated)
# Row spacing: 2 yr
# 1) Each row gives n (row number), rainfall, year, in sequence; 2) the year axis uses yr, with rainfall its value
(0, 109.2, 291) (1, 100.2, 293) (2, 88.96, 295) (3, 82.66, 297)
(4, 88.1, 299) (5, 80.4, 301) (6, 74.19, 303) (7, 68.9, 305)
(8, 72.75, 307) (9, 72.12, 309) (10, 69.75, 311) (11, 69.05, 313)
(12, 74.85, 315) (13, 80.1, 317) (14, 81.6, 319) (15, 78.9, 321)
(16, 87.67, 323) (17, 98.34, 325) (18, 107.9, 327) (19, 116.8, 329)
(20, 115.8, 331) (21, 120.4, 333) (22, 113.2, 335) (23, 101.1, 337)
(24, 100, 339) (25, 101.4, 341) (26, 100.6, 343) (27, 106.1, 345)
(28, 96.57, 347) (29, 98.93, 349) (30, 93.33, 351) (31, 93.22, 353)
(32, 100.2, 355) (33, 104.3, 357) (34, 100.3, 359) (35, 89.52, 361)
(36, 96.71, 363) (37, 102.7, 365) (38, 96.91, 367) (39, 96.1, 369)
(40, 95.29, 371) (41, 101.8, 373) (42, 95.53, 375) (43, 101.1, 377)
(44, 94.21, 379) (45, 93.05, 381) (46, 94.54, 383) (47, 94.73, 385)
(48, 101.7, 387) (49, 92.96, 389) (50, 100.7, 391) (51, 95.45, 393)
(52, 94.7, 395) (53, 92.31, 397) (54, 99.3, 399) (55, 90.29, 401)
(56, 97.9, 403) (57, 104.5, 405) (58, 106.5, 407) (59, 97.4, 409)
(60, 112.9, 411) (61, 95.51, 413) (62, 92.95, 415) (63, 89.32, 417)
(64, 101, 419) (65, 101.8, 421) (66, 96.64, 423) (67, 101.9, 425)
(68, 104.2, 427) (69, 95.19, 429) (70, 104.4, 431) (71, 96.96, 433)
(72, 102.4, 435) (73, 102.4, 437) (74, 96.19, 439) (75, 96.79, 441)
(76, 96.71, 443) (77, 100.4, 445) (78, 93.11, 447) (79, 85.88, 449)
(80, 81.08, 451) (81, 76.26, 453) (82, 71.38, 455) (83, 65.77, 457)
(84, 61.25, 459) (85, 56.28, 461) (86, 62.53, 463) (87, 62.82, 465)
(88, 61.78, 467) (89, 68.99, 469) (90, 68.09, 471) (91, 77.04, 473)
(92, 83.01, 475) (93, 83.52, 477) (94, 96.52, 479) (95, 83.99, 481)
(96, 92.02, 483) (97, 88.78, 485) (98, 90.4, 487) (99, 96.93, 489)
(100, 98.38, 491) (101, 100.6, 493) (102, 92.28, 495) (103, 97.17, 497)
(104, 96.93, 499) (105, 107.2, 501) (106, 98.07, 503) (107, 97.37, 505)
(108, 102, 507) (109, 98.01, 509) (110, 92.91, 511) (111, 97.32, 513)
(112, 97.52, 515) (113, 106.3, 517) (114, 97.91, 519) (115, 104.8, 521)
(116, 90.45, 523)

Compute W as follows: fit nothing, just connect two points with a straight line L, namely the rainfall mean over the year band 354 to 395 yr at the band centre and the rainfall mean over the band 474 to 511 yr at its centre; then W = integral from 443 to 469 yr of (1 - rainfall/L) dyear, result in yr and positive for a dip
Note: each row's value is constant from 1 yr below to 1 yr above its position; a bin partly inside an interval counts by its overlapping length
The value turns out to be 5.9 yr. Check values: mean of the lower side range 97.3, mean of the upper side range 94.6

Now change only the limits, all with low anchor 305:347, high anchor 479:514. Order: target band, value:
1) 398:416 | -1.0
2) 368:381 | -0.4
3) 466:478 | 2.7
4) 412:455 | -0.2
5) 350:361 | -0.5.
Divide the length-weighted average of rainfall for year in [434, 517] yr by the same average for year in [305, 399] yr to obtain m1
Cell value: 0.92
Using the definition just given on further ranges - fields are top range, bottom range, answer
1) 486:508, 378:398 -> 1.03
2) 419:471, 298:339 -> 0.96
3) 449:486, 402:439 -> 0.75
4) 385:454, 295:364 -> 1.05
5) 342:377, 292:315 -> 1.25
